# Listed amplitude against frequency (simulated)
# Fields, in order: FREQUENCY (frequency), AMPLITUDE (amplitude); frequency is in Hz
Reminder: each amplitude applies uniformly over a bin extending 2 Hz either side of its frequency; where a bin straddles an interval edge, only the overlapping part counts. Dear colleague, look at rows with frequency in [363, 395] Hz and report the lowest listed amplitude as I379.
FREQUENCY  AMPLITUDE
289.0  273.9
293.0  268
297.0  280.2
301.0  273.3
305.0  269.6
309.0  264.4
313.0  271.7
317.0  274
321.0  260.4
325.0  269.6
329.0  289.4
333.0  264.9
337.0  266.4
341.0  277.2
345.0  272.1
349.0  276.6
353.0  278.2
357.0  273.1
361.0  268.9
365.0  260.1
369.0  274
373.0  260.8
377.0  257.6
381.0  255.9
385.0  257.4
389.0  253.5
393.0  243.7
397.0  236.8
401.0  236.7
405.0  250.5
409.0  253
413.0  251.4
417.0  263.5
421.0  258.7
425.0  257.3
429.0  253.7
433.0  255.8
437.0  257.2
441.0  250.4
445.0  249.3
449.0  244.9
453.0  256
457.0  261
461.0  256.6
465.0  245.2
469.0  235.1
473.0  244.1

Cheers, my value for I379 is 243.7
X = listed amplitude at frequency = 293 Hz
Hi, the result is 268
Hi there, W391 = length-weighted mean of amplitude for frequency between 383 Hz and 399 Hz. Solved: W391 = 248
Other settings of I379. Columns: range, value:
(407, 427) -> 251.4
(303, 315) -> 264.4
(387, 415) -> 236.7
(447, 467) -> 244.9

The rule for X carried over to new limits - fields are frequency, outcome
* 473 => 244.1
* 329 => 289.4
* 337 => 266.4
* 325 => 269.6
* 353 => 278.2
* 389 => 253.5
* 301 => 273.3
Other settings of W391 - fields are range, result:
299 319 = 271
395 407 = 241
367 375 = 267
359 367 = 264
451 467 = 255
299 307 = 271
